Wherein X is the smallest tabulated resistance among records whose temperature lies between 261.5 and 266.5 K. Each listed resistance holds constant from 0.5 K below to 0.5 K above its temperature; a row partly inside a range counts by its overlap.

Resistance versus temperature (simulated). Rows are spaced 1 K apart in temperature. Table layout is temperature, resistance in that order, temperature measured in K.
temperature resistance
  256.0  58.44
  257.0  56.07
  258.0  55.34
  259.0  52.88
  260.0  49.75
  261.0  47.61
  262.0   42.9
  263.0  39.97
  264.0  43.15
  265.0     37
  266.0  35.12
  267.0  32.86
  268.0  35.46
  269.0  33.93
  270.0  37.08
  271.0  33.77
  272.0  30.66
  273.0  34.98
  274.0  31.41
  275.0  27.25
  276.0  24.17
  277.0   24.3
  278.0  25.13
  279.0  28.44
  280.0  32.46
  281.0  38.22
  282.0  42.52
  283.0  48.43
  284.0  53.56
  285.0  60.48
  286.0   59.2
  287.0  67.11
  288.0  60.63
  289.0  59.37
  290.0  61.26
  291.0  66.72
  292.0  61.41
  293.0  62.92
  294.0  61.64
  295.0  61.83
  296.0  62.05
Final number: 35.12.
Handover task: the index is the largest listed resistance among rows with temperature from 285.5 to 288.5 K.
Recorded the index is 67.11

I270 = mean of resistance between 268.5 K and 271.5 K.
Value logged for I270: 34.9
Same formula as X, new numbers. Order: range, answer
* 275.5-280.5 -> 24.17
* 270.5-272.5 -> 30.66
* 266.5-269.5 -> 32.86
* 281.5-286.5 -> 42.52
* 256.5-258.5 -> 55.34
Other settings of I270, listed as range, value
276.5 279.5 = 26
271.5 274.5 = 32.4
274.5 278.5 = 25.2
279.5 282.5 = 37.7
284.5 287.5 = 62.3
